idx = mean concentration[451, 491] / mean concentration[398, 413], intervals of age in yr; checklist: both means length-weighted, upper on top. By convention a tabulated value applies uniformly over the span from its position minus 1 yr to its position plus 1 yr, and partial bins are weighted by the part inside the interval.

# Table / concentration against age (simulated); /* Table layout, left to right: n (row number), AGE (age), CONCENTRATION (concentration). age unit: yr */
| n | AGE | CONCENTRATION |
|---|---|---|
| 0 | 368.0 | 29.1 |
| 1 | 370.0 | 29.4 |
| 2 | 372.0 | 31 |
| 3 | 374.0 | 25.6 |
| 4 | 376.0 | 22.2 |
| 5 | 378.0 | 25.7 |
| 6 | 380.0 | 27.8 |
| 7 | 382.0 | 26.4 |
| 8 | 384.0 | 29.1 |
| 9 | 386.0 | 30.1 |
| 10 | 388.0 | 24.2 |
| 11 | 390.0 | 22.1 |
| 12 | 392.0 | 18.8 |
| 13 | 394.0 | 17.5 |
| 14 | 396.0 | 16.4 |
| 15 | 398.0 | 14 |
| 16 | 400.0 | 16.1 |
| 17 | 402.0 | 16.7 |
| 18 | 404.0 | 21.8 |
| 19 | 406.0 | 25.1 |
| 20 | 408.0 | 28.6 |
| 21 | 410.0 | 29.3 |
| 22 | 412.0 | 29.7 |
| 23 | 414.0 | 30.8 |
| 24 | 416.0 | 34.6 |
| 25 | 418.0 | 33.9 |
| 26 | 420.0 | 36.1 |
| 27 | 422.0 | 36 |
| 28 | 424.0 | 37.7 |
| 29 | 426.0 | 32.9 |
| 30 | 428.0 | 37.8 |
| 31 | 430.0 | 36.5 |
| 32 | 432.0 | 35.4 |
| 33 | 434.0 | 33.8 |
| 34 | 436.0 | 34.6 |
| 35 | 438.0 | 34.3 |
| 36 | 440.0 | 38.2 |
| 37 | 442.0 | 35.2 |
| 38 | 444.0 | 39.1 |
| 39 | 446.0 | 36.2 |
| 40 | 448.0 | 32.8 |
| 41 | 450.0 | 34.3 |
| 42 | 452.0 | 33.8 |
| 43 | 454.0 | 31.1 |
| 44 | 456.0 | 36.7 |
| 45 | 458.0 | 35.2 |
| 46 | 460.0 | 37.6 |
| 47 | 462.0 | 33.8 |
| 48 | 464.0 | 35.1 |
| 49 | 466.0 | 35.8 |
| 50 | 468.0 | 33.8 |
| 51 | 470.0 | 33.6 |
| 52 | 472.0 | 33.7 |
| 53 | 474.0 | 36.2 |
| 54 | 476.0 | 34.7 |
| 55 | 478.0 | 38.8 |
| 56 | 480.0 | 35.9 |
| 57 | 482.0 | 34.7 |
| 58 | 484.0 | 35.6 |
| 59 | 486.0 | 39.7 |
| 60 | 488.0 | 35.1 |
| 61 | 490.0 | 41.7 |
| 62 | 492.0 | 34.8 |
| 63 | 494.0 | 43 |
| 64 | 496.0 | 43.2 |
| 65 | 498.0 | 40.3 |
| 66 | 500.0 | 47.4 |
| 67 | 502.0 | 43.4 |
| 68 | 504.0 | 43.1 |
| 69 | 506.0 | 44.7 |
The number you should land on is 1.53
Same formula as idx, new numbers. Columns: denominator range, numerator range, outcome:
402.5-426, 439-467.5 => 1.14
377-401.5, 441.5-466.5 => 1.58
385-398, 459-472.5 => 1.66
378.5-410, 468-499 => 1.65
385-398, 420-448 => 1.71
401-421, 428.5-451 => 1.24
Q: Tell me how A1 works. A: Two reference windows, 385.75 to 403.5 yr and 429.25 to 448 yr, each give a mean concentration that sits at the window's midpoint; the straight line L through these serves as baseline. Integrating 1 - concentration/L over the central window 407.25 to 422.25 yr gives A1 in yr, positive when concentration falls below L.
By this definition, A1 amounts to -3.1 yr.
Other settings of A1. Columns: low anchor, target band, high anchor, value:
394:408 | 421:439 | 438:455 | -3.9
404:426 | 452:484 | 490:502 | 2.7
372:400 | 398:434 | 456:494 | -3.2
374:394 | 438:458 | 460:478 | -1.7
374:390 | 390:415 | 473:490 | 5.6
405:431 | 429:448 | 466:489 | -1.0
